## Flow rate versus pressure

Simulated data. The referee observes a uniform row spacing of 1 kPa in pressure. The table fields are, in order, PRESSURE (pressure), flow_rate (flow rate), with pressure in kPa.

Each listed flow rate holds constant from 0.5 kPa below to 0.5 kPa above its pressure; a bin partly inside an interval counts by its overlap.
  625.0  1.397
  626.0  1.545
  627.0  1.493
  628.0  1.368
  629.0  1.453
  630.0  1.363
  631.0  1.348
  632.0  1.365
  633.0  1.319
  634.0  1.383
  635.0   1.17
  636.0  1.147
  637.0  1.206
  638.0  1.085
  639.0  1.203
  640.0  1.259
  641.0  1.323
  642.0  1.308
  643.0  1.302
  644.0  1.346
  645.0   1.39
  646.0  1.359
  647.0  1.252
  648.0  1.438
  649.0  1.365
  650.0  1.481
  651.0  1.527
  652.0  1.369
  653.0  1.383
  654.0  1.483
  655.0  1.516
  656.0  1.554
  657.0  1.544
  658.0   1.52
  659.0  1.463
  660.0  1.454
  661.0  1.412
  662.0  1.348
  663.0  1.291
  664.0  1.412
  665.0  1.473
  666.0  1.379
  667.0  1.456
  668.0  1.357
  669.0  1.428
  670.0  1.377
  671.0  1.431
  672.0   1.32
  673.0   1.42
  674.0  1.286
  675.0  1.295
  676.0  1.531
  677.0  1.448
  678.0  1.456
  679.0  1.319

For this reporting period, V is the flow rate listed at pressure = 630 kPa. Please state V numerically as 1.363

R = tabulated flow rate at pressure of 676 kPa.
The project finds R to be 1.531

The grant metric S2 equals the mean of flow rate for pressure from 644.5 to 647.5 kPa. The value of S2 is 1.33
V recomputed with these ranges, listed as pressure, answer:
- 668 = 1.357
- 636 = 1.147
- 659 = 1.463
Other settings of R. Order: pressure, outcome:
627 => 1.493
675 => 1.295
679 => 1.319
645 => 1.39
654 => 1.483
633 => 1.319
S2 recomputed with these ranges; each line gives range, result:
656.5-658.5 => 1.53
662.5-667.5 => 1.4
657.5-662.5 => 1.44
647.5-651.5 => 1.45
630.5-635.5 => 1.32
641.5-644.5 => 1.32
